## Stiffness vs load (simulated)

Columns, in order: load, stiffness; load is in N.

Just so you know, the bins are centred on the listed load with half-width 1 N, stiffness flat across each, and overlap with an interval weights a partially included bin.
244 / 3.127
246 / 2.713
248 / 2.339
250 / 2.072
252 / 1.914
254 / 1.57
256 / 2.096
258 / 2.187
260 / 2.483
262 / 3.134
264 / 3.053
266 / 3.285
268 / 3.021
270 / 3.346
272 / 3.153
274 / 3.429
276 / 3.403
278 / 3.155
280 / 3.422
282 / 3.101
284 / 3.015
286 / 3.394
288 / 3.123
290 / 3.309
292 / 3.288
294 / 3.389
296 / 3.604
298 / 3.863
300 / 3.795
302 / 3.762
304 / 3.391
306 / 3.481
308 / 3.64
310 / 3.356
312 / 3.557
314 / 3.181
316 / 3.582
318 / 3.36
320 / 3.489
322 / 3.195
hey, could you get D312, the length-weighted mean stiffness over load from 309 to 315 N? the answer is 3.36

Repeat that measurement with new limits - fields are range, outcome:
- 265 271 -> 3.22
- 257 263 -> 2.6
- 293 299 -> 3.62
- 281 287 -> 3.17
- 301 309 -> 3.57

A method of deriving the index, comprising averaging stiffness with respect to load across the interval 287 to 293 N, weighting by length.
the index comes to 3.24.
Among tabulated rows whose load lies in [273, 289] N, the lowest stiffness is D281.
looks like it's 3.015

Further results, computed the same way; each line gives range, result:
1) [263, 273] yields 3.021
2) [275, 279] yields 3.155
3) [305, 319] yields 3.181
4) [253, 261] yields 1.57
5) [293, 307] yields 3.389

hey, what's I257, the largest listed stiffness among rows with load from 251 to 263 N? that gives 3.134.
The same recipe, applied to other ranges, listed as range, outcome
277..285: 3.422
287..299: 3.863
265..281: 3.429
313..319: 3.582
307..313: 3.64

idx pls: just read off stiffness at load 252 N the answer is 1.914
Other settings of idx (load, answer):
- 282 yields 3.101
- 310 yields 3.356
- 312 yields 3.557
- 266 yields 3.285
